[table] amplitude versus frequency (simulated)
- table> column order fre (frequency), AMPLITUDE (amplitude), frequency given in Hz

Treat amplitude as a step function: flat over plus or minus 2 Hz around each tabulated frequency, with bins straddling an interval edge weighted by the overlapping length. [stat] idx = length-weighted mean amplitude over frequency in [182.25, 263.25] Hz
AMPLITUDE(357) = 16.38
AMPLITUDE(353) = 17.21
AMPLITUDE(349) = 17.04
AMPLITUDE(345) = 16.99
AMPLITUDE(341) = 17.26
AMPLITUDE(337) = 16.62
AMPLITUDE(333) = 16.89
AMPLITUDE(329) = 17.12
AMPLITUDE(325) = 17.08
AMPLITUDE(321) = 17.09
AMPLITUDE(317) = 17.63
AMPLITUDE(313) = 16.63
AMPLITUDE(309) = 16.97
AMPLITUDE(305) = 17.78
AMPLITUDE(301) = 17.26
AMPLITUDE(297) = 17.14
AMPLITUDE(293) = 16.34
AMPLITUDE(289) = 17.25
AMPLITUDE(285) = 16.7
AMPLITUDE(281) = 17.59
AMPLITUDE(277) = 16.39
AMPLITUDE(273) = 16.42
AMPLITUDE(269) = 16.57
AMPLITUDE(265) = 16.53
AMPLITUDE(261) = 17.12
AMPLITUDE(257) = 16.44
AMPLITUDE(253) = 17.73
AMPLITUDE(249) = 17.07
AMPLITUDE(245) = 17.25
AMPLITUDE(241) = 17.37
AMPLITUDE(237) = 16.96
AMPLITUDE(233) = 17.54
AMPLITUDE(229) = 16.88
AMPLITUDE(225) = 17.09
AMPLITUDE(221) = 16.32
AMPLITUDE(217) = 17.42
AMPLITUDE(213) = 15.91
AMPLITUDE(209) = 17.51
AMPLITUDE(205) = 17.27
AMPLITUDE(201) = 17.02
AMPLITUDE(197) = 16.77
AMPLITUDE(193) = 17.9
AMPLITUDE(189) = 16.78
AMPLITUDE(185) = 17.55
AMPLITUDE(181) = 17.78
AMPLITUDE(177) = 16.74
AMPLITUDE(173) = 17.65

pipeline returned 17.1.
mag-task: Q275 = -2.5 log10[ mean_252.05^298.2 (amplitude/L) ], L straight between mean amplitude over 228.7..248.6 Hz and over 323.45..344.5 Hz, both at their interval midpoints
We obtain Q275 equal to 0.02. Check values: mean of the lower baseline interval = 17.2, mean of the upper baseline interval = 17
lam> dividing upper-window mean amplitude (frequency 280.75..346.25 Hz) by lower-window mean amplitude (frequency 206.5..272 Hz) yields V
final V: 1.01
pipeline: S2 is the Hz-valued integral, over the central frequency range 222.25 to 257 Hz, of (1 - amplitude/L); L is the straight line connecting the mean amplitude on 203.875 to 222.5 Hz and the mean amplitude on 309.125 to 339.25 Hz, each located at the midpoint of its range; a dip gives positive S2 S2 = -0.5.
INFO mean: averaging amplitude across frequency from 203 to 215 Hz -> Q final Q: 16.9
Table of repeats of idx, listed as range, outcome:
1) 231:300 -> 17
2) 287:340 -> 17.1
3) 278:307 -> 17.1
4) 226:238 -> 17.1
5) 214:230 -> 16.9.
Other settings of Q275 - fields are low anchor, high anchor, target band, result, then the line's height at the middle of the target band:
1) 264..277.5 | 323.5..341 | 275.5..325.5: -0.023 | 16.7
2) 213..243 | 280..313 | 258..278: 0.029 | 17.1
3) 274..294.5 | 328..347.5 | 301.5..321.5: -0.021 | 16.9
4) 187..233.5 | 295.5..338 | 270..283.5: 0.019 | 17.1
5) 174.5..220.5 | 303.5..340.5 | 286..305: 0.002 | 17.1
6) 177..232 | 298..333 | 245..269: 0.010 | 17.1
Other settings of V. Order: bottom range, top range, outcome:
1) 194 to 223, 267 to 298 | 0.99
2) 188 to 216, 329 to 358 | 0.99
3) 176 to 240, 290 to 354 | 1.00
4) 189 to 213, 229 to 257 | 1.01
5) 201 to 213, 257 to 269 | 0.98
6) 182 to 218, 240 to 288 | 0.99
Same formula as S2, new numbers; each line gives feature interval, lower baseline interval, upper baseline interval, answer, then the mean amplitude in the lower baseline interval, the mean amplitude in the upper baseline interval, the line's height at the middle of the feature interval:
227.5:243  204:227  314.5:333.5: -0.2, 16.9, 17.2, 17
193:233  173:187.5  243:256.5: 0.8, 17.4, 17.2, 17.3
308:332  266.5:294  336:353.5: -0.2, 16.8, 17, 16.9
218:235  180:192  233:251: 0.3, 17.4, 17.2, 17.3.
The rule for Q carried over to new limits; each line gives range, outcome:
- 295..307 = 17.4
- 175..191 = 17.2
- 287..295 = 16.8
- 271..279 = 16.4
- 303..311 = 17.4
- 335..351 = 17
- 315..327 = 17.3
